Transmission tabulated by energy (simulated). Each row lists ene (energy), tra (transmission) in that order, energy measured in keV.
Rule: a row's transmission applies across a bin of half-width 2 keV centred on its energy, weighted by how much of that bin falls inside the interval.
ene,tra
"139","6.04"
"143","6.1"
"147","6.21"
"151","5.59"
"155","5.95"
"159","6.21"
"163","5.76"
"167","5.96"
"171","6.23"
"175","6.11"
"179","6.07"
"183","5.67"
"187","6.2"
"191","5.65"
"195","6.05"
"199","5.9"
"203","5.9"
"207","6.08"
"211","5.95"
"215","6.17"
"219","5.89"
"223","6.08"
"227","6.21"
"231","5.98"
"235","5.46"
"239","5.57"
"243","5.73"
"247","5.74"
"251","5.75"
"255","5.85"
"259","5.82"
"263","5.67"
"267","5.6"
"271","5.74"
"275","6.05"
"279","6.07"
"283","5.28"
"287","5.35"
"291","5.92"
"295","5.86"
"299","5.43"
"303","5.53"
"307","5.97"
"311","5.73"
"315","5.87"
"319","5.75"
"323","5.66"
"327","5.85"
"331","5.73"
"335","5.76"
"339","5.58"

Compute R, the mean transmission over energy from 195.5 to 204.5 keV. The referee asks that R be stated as 5.93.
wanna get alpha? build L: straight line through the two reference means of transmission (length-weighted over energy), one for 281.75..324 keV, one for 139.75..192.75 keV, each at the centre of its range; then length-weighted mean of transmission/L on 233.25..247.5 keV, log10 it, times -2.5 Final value 0.04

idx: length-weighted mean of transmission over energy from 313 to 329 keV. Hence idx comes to 5.78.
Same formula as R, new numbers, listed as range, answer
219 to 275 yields 5.8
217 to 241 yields 5.86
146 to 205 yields 5.96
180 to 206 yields 5.91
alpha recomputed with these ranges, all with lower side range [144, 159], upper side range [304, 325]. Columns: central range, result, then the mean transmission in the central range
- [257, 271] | 0.026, 5.7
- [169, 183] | -0.023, 6.07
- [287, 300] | 0.020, 5.7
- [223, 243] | 0.009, 5.83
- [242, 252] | 0.022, 5.74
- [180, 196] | 0.006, 5.89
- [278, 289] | 0.057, 5.52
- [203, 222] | -0.021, 6.01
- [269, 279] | -0.019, 5.93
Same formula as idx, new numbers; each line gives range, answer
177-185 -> 5.87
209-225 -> 6.02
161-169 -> 5.86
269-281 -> 5.95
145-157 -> 5.92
